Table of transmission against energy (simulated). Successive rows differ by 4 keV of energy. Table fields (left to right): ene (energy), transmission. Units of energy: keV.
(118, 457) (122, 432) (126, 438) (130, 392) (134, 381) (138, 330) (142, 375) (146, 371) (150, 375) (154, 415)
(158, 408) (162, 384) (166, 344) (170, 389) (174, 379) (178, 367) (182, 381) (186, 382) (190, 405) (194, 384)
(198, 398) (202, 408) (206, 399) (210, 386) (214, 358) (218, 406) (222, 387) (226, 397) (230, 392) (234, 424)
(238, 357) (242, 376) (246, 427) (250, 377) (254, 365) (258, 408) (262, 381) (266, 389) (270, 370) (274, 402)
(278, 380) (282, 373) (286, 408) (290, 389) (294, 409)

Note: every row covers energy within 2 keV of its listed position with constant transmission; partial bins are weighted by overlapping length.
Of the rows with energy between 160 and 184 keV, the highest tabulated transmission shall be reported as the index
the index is 389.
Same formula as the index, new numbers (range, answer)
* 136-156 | 415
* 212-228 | 406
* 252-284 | 408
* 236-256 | 427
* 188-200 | 405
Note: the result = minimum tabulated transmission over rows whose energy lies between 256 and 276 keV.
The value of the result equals 370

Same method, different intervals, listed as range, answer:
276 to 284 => 373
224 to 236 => 392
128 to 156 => 330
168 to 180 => 367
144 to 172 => 344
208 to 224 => 358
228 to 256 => 357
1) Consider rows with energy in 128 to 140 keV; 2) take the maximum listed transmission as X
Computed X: 392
